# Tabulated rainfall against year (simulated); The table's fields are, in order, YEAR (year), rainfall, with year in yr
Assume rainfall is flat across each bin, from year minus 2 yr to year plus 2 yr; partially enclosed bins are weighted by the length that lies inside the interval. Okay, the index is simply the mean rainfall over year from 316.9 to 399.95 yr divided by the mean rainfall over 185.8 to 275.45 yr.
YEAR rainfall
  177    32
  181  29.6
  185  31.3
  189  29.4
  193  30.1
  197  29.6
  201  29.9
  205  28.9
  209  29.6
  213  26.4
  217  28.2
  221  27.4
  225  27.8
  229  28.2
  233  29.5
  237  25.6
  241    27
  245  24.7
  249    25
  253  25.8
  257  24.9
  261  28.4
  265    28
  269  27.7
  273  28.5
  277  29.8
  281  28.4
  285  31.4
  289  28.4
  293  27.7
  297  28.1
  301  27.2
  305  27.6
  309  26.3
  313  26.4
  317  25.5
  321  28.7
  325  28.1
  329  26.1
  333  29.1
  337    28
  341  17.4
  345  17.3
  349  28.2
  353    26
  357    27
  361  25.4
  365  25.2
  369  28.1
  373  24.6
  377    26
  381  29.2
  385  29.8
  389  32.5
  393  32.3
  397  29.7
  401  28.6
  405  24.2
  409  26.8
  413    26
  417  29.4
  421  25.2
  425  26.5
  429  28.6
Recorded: 0.97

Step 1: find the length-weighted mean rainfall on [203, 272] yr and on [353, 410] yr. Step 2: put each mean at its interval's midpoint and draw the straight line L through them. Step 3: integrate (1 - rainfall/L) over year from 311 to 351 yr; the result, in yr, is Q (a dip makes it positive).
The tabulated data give 3.1 yr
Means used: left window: 27.3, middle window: 25.5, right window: 27.8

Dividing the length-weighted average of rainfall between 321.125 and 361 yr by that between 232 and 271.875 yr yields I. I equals 0.95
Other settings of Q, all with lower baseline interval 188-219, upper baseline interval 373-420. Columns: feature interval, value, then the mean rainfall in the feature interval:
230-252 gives 1.87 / 26.4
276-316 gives 0.93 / 28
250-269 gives 1.34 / 26.8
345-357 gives 1.28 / 25.4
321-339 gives 0.41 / 27.9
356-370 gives 1.08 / 26.3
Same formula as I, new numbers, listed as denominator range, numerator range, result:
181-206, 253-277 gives 0.92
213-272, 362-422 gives 1.03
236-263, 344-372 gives 0.99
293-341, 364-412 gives 1.04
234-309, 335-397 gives 0.97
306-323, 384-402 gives 1.15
